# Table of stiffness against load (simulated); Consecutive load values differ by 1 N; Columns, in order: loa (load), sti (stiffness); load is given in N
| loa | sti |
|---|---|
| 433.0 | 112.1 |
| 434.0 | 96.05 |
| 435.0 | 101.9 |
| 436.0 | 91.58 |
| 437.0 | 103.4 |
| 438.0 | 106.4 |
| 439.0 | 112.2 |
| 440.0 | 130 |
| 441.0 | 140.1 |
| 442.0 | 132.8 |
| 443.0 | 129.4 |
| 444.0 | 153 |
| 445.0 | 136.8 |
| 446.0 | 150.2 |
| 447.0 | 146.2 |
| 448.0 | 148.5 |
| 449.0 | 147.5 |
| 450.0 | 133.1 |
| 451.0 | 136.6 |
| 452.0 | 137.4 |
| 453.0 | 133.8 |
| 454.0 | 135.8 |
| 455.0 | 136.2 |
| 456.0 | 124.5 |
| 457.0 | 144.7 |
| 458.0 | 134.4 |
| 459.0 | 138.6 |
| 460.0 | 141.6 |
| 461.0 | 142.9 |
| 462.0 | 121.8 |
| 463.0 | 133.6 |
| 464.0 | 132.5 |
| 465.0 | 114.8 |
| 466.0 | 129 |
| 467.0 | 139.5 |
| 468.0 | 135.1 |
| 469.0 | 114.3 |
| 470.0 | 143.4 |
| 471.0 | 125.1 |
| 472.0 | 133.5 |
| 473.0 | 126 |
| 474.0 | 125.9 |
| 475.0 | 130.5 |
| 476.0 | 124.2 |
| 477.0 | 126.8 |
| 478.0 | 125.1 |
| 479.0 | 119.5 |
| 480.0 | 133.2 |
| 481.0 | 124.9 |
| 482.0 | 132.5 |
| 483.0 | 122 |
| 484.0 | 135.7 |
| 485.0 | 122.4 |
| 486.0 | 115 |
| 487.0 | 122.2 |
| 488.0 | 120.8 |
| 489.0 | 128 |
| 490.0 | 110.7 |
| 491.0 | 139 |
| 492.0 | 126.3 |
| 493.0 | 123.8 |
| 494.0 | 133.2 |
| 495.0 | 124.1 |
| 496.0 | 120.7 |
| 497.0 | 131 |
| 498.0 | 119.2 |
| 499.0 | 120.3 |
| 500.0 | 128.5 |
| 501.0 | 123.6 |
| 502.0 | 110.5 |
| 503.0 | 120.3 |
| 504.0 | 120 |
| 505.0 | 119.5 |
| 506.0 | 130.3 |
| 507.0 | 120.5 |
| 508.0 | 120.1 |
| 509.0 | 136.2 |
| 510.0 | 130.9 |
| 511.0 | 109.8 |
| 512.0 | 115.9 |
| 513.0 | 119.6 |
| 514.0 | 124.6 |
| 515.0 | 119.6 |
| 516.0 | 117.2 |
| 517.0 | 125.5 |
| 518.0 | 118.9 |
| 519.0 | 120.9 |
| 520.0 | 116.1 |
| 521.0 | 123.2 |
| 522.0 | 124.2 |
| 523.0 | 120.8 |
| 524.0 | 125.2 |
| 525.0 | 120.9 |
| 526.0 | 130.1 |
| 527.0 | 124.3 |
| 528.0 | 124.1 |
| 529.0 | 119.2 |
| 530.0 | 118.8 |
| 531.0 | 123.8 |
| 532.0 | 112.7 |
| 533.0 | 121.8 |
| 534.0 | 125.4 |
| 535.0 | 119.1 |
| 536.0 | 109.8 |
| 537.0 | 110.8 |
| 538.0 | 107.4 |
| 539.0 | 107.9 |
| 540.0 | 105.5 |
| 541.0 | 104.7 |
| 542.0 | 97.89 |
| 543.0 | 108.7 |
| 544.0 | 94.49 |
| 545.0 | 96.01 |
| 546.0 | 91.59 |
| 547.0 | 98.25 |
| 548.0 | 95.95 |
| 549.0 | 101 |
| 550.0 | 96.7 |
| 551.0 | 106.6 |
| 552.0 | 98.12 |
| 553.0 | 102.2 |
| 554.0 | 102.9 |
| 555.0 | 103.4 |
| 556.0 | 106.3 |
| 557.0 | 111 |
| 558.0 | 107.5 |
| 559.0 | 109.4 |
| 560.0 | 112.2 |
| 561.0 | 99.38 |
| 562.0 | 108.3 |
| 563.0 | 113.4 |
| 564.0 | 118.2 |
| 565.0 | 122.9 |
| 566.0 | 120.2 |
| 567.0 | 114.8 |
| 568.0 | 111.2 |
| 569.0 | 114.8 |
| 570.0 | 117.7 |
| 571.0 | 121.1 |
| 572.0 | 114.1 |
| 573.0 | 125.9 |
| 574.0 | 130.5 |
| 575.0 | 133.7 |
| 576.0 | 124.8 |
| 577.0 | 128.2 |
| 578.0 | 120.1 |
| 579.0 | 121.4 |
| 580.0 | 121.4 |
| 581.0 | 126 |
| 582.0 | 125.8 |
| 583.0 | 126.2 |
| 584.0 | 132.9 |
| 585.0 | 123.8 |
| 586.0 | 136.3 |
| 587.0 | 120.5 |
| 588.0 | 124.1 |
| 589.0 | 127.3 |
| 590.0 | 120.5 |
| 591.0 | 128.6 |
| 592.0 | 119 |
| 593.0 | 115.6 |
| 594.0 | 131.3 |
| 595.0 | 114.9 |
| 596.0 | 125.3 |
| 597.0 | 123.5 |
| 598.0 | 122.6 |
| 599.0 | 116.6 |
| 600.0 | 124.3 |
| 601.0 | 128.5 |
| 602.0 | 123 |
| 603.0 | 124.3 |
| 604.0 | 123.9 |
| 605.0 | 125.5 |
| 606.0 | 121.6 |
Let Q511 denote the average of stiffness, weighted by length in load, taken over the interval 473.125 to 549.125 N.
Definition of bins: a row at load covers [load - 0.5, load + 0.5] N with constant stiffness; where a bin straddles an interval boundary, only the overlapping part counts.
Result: 119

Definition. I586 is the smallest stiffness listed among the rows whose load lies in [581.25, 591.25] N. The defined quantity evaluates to 120.5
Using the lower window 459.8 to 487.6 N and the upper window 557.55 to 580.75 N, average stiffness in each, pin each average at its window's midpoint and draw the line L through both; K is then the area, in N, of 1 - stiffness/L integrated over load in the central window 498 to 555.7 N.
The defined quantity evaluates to 3.7 N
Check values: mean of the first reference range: 128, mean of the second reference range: 118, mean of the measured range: 115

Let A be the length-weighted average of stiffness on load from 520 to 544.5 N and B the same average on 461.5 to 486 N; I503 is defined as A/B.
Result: 0.91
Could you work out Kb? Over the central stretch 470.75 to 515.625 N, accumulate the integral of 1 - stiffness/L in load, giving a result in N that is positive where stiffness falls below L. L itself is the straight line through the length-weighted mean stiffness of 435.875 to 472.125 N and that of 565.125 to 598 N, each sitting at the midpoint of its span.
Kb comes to 1.9 N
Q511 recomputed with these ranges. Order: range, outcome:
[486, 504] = 123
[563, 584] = 122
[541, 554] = 99.3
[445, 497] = 131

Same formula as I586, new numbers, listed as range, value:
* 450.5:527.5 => 109.8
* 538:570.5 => 91.59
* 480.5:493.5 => 110.7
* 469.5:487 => 115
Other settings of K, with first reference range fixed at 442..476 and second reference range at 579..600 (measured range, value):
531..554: 4.04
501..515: 1.00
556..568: 1.34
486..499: 0.76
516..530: 0.79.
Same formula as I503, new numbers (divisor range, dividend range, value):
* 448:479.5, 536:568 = 0.80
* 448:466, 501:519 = 0.90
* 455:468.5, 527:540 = 0.87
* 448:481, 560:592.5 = 0.92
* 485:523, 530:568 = 0.88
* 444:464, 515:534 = 0.88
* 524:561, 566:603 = 1.13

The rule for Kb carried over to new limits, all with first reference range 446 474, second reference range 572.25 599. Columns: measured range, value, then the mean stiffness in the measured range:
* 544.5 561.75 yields 3.4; 102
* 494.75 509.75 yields 0.9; 123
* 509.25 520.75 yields 0.9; 120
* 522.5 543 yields 2.0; 116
